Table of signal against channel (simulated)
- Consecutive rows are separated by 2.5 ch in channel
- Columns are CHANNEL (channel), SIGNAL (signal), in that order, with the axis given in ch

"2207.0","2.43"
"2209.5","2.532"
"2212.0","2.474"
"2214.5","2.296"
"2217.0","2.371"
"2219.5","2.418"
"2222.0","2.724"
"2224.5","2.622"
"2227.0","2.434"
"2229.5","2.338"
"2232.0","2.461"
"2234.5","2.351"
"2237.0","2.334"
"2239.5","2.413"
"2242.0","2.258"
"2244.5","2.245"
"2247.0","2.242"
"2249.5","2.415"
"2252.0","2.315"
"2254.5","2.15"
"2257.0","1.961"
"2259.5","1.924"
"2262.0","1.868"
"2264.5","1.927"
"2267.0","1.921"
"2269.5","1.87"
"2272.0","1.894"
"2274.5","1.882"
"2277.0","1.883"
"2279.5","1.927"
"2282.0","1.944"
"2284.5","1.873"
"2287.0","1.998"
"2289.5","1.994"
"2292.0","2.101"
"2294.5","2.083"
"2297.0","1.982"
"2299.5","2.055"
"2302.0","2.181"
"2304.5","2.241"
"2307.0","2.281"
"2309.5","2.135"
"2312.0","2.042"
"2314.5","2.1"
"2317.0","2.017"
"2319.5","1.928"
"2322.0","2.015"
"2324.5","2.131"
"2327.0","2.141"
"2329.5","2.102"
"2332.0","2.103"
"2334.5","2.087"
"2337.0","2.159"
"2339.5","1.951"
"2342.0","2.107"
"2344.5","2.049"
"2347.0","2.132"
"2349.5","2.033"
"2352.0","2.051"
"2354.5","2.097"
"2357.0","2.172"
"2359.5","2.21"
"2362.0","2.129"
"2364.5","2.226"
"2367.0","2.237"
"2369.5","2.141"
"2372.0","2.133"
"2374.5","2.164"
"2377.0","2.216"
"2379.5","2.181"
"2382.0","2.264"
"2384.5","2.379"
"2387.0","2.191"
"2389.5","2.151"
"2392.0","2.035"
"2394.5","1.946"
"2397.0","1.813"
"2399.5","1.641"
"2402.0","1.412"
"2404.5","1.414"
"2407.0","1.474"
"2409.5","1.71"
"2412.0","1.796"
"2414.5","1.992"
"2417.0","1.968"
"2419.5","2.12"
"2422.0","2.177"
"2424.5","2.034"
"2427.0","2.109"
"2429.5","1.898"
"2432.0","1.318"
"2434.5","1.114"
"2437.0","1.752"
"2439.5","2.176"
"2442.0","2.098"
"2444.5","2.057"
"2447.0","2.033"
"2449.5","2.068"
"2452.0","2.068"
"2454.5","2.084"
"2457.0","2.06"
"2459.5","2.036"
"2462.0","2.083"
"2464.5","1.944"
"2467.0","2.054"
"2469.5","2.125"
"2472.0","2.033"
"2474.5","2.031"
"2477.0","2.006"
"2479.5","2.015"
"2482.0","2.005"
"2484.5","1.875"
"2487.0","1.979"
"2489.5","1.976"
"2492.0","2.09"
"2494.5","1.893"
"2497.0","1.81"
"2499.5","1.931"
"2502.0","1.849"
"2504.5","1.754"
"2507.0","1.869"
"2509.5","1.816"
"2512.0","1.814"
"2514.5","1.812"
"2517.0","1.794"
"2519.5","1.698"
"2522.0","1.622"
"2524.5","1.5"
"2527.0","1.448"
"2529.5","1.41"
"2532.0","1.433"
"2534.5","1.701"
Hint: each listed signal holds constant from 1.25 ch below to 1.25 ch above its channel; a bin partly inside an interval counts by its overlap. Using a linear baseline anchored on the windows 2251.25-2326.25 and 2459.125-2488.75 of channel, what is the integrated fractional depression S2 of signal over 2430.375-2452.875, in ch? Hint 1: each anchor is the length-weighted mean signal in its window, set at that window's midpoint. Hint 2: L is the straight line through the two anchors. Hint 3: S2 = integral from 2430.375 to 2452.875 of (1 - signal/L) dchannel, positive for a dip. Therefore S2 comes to 1.83 ch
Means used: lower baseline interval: 2.02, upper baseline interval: 2.01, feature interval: 1.85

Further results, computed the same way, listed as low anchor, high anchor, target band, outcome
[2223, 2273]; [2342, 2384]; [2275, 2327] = 3.2 ch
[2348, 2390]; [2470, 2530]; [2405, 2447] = 3.5 ch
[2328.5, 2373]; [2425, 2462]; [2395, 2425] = 3.0 ch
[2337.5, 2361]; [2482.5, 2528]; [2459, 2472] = -1.1 ch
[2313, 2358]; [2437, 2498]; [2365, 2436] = 4.1 ch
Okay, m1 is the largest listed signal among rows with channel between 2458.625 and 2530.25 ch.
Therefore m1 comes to 2.125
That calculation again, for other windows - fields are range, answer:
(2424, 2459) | 2.176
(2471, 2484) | 2.033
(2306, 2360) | 2.281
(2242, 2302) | 2.415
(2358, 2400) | 2.379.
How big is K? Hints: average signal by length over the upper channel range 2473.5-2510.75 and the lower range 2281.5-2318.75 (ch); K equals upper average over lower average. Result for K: 0.93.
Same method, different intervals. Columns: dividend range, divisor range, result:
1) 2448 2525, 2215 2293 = 0.89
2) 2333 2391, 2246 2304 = 1.06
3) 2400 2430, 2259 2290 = 0.96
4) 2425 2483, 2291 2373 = 0.93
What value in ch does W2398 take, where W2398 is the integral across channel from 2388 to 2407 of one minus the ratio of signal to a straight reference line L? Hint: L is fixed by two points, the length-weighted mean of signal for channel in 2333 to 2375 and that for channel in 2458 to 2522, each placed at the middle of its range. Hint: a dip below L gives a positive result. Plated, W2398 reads 2.8 ch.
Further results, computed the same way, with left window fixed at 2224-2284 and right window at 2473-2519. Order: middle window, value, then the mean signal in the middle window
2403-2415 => 2.0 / 1.65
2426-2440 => 1.9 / 1.7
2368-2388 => -1.9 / 2.21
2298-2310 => -0.5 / 2.18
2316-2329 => 0.1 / 2.05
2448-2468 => -1.1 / 2.05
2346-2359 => -0.4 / 2.1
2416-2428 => -0.7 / 2.08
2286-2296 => 0.3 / 2.04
